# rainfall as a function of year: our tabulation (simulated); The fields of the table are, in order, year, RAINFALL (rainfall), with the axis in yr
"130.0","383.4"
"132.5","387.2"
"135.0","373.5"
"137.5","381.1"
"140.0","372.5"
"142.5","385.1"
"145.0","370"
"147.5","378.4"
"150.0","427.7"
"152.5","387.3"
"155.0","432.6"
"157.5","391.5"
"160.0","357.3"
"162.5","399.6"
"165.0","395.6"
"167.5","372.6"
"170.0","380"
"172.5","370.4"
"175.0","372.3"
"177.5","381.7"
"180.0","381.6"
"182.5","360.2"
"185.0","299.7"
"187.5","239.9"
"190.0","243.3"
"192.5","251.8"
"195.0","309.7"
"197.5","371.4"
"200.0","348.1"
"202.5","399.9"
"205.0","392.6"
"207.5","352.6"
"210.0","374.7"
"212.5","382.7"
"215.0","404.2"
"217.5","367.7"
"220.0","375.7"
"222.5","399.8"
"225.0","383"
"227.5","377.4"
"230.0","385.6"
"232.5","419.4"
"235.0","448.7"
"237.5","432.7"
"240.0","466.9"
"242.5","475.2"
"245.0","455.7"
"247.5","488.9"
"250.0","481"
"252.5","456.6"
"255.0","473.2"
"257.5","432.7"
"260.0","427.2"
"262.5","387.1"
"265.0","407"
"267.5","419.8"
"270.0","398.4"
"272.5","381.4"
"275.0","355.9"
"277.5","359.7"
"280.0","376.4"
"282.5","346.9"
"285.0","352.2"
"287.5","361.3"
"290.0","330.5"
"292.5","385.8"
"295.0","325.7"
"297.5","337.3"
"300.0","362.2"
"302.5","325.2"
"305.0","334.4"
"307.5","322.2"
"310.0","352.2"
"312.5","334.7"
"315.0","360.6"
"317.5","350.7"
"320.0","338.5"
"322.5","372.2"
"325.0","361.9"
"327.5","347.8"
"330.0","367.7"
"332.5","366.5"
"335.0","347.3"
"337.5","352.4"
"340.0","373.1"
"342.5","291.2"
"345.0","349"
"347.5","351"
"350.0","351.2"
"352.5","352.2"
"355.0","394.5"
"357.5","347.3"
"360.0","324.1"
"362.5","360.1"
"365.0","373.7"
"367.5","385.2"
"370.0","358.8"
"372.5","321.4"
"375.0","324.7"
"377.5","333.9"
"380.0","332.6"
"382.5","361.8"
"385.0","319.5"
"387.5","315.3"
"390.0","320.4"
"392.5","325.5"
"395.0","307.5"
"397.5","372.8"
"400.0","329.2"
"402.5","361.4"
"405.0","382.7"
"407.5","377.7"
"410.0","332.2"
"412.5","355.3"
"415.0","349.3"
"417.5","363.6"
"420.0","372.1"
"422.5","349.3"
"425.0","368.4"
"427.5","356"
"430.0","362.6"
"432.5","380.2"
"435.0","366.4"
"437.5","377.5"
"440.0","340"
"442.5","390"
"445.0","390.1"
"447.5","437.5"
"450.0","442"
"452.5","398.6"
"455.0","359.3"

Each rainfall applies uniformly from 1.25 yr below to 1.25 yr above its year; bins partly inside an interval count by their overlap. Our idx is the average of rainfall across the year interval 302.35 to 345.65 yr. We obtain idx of 348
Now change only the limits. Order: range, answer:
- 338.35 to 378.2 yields 350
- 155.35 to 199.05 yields 348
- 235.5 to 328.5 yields 387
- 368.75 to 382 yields 336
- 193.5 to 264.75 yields 409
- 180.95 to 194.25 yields 282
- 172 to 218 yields 347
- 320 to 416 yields 349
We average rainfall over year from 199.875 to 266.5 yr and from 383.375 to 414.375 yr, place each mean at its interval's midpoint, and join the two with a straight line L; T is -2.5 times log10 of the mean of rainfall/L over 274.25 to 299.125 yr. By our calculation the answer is 0.11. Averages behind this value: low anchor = 416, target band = 353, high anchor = 342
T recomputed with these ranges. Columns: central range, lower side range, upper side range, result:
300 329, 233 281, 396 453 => 0.18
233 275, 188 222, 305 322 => -0.25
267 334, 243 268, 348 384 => 0.14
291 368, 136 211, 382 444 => 0.02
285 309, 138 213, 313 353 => 0.03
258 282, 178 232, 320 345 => -0.11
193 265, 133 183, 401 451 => -0.07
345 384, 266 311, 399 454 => 0.04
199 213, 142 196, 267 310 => -0.05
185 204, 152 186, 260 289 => 0.22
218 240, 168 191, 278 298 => -0.17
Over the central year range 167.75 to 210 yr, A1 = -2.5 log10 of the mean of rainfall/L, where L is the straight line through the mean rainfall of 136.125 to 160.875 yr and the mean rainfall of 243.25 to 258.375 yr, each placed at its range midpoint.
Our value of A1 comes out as 0.22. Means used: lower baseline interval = 389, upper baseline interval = 466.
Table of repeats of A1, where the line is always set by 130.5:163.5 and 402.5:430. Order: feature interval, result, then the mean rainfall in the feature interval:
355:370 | 0.01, 361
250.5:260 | -0.20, 453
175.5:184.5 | 0.05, 368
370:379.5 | 0.10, 331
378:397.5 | 0.11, 329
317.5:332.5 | 0.04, 358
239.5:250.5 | -0.24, 473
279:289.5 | 0.05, 357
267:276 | -0.03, 387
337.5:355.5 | 0.05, 350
